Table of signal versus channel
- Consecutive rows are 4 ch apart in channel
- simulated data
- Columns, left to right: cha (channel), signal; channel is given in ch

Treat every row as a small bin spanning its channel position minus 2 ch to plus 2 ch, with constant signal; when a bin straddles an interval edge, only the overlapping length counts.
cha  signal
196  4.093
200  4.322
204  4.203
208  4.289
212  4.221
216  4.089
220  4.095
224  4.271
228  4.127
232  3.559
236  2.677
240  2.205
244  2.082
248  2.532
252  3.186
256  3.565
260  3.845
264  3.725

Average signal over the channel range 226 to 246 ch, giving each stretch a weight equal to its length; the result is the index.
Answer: 2.93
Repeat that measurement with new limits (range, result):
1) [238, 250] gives 2.27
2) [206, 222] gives 4.17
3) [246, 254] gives 2.86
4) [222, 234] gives 3.99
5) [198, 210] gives 4.27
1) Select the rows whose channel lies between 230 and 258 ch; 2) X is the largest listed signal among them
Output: 3.565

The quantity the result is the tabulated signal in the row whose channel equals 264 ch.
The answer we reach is 3.725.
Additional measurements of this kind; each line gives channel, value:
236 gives 2.677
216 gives 4.089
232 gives 3.559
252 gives 3.186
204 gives 4.203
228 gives 4.127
